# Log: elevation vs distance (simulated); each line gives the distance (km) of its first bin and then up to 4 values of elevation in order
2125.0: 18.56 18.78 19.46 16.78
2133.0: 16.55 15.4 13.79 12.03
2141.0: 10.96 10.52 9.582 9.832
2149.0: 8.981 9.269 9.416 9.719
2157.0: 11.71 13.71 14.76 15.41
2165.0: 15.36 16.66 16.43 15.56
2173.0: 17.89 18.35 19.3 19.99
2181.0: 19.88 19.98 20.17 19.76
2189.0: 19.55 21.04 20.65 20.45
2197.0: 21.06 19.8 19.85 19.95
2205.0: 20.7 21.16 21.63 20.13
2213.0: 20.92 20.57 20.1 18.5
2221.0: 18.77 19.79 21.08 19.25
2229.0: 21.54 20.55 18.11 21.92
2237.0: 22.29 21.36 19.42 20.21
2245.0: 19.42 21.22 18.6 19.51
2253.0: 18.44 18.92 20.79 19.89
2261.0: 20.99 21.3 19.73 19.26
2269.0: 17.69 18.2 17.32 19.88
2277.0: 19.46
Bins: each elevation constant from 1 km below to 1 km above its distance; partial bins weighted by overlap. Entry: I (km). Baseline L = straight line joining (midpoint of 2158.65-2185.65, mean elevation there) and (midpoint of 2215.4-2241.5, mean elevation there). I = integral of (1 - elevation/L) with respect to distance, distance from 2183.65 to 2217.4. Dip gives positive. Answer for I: -2.87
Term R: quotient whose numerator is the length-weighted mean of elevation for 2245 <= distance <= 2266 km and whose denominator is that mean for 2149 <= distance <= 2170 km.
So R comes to 1.53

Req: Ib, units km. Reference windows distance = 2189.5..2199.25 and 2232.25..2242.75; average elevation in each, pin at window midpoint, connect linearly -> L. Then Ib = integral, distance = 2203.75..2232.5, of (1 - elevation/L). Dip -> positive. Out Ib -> 0.5 km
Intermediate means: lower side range 20.6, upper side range 20.7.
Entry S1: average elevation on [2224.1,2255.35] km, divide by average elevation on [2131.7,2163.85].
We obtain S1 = 1.68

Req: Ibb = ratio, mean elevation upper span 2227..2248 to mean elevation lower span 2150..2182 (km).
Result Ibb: 1.35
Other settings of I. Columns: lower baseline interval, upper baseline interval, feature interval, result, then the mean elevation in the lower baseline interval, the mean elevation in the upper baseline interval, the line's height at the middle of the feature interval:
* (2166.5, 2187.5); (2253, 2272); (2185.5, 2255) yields -4.11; 18.6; 19.6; 19.1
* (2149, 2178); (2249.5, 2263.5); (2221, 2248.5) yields -2.67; 14.3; 19.9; 18.6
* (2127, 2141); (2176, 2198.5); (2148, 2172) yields 6.47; 15.6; 20.2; 17.8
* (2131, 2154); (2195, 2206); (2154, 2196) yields -2.05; 11.7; 20.3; 16.5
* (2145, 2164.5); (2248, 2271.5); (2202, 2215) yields -4.34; 11.4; 19.5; 15.5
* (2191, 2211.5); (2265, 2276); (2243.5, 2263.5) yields -0.85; 20.6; 18.6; 19.1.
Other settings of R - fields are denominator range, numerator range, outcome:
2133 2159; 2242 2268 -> 1.76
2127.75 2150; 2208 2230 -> 1.54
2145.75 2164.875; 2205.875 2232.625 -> 1.75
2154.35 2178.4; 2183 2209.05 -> 1.31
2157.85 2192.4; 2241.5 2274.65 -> 1.09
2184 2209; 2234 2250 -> 1.01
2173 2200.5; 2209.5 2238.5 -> 1.02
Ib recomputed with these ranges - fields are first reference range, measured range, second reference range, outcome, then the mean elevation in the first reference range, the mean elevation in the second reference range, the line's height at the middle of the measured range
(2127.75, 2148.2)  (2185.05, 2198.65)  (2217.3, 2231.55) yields -2.2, 13.5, 19.9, 17.5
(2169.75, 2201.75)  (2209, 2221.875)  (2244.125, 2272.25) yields -0.3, 19.6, 19.5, 19.6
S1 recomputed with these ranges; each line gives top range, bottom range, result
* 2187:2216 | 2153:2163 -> 1.65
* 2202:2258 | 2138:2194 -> 1.32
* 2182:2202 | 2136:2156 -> 1.94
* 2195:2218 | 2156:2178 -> 1.29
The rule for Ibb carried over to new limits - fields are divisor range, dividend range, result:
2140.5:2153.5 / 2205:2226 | 2.08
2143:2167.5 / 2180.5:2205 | 1.70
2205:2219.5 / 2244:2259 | 0.95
